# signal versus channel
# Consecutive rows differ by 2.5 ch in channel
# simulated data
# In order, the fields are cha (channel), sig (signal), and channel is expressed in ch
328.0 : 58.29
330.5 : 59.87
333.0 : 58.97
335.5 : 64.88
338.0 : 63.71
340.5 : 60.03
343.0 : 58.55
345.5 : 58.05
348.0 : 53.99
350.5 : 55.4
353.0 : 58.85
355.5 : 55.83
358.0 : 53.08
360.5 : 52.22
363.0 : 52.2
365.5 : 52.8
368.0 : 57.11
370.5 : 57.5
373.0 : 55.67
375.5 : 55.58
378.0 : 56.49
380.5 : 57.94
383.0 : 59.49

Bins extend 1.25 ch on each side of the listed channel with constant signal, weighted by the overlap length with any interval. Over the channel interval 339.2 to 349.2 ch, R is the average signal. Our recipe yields 57.7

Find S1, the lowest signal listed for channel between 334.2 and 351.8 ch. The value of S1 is 53.99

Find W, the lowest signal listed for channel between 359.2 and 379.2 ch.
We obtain 52.2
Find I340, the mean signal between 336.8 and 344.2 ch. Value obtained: 60.8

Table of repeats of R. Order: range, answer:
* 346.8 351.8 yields 54.7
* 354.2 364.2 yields 53.4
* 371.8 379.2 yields 55.9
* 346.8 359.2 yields 55.4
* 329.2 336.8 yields 61.2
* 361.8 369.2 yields 54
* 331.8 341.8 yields 61.9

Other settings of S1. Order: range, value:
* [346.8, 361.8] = 52.22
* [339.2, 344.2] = 58.55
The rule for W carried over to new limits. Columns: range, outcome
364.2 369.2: 52.8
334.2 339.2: 63.71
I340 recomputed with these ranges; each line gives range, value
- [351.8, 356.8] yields 57.3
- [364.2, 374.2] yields 55.8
